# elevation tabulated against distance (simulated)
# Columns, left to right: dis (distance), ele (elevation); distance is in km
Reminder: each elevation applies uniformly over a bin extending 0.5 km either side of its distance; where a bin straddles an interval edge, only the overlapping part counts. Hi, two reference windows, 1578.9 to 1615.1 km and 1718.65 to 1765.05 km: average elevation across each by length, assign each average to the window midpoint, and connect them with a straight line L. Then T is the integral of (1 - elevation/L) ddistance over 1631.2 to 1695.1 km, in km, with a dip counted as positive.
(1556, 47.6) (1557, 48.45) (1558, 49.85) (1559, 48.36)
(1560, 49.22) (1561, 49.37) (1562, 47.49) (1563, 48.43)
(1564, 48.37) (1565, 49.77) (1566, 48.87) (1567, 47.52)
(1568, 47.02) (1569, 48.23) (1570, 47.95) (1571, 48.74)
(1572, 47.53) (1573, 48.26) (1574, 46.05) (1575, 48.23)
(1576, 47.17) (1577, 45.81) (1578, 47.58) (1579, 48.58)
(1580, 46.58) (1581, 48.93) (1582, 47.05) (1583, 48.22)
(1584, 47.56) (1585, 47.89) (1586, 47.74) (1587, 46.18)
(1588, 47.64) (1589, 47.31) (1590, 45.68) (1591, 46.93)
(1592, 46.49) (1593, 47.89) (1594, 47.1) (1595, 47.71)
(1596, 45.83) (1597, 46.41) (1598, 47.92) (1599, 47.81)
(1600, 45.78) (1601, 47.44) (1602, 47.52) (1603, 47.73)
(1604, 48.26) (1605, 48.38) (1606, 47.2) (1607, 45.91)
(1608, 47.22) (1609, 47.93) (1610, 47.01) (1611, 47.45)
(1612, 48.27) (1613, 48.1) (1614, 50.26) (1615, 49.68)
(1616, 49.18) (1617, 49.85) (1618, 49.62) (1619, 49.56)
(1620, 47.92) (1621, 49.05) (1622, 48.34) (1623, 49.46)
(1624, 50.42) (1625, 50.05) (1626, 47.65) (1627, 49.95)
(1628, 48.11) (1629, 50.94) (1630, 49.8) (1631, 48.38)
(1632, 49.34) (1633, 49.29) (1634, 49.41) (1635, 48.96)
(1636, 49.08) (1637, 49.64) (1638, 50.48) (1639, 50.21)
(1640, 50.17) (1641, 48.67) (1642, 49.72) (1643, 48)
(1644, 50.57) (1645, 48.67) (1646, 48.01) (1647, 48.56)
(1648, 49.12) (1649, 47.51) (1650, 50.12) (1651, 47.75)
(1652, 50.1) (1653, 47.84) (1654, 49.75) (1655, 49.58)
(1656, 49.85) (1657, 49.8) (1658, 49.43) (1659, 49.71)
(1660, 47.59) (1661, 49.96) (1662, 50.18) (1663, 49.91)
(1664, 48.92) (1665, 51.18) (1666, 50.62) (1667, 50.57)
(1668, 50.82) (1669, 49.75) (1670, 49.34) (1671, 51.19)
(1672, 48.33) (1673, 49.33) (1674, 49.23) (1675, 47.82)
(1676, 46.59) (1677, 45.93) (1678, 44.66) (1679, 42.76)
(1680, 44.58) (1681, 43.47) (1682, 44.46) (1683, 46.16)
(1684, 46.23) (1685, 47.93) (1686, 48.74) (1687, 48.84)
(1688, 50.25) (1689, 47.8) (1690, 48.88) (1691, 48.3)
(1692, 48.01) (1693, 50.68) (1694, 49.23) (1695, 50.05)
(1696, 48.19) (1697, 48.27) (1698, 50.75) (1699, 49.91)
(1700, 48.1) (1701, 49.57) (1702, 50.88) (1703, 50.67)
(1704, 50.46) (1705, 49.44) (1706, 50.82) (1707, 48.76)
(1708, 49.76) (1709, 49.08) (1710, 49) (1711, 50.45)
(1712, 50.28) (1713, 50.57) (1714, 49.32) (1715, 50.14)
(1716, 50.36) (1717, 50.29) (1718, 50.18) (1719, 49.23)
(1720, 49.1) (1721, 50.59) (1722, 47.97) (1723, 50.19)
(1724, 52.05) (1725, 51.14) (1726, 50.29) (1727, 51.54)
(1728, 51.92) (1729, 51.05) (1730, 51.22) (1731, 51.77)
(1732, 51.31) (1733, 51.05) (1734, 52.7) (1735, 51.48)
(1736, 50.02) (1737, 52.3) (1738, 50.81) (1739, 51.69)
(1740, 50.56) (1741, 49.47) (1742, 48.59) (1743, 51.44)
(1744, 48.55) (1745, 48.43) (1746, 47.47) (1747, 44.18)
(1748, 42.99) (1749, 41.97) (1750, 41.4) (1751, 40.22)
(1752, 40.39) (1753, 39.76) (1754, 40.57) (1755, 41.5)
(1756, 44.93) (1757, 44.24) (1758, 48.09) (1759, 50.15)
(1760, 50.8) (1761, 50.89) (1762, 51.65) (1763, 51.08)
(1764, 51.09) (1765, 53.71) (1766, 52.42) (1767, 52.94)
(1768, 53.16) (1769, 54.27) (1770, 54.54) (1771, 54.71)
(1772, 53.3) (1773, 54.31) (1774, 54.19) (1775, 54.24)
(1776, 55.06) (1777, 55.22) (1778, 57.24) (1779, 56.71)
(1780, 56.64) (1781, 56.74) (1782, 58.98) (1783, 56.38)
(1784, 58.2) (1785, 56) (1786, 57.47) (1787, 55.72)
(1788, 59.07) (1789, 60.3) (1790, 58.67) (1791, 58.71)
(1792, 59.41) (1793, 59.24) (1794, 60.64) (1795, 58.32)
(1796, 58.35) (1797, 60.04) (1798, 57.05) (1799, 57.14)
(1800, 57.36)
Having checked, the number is -1.0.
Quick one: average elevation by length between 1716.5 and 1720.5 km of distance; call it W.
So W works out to 49.7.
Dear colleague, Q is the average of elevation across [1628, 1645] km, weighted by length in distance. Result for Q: 49.5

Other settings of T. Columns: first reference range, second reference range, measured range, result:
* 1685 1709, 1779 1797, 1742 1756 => 2.68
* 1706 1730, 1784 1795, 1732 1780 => 4.23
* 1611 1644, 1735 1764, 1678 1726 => -1.01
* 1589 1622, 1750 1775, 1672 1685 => 0.63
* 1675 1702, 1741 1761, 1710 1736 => -2.38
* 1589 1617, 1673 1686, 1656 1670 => -1.05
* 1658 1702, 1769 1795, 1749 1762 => 2.40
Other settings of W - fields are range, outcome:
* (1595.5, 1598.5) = 46.7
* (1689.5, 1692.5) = 48.4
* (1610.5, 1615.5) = 48.8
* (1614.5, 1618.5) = 49.6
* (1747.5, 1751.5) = 41.6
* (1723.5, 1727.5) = 51.3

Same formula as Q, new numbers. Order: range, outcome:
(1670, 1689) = 47.1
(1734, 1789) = 51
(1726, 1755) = 48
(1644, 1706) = 48.7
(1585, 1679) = 48.6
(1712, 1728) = 50.3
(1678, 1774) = 49.1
